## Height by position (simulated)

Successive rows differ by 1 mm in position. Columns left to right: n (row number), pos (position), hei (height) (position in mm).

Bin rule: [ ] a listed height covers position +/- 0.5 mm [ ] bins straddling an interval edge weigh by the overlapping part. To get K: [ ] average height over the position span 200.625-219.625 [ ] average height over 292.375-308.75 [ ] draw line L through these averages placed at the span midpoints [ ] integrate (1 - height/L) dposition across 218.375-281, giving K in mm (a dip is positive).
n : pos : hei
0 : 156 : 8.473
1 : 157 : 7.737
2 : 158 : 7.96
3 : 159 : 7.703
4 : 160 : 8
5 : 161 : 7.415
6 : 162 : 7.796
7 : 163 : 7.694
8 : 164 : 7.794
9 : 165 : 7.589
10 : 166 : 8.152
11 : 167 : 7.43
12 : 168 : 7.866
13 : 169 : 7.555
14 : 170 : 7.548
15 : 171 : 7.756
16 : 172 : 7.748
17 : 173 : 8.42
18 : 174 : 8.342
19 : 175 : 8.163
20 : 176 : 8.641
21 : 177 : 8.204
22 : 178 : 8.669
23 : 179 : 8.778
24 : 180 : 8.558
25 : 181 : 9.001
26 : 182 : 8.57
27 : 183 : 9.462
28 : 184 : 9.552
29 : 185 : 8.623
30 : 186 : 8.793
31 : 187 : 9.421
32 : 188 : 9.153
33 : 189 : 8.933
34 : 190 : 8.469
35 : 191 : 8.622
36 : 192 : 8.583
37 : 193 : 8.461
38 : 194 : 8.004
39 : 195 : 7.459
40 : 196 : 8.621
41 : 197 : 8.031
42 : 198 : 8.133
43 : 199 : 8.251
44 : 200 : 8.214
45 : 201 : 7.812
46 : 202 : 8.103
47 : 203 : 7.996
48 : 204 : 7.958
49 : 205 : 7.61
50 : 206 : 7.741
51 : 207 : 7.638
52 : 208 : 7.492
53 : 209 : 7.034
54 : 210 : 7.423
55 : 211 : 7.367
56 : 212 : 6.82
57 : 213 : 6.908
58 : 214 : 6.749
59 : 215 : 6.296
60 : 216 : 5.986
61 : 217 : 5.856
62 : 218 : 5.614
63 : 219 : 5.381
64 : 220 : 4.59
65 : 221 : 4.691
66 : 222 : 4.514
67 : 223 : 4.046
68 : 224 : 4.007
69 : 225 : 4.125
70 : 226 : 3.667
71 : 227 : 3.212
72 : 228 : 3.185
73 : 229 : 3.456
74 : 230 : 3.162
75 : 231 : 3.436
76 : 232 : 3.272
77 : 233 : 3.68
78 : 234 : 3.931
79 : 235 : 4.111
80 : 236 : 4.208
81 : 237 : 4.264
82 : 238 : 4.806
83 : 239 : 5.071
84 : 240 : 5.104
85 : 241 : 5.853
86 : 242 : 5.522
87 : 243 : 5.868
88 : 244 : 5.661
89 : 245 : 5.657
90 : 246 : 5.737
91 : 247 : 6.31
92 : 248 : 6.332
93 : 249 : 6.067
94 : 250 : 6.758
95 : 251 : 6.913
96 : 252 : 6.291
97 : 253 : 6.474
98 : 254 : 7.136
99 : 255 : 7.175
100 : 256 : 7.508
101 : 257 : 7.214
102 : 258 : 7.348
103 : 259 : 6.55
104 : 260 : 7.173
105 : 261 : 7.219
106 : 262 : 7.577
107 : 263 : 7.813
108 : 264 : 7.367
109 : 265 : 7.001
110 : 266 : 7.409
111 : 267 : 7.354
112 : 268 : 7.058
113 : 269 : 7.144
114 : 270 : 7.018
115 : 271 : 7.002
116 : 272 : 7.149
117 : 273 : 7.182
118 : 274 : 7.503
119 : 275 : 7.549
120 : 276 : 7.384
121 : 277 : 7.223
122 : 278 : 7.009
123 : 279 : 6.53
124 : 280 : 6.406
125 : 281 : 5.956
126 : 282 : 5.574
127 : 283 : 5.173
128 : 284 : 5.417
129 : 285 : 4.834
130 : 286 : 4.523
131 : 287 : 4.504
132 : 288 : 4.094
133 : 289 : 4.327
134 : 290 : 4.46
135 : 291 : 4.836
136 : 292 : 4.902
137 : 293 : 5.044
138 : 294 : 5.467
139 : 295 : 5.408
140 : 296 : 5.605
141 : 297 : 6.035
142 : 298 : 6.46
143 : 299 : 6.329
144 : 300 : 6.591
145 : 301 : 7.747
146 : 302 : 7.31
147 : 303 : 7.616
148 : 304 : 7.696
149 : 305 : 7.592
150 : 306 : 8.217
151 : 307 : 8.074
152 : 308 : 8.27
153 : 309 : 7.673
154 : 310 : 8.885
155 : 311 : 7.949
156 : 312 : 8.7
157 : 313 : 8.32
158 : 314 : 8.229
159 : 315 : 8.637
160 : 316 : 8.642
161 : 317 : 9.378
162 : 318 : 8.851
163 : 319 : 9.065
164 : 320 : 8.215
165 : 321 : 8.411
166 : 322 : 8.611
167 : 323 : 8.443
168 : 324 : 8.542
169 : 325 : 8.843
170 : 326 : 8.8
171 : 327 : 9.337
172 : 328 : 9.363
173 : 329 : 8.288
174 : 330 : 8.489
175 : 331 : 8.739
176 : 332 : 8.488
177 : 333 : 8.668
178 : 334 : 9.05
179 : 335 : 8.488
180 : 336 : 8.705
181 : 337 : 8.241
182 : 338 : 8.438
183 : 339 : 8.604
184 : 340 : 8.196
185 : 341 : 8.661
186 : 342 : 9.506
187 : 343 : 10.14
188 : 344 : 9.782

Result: 9.68 mm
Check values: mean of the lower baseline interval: 7.02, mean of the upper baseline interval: 6.84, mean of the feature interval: 5.86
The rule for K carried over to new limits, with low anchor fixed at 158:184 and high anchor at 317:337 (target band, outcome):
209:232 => 9.1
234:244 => 4.1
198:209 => 0.5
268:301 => 9.8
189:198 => -0.1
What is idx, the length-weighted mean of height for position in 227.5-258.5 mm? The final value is 5.4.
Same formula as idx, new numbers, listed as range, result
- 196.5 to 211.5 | 7.79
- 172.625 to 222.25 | 7.77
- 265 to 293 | 6.13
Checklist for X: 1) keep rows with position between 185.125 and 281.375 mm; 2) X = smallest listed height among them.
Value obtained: 3.162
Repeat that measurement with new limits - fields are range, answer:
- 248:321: 4.094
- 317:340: 8.196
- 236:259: 4.208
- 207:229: 3.185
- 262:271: 7.001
